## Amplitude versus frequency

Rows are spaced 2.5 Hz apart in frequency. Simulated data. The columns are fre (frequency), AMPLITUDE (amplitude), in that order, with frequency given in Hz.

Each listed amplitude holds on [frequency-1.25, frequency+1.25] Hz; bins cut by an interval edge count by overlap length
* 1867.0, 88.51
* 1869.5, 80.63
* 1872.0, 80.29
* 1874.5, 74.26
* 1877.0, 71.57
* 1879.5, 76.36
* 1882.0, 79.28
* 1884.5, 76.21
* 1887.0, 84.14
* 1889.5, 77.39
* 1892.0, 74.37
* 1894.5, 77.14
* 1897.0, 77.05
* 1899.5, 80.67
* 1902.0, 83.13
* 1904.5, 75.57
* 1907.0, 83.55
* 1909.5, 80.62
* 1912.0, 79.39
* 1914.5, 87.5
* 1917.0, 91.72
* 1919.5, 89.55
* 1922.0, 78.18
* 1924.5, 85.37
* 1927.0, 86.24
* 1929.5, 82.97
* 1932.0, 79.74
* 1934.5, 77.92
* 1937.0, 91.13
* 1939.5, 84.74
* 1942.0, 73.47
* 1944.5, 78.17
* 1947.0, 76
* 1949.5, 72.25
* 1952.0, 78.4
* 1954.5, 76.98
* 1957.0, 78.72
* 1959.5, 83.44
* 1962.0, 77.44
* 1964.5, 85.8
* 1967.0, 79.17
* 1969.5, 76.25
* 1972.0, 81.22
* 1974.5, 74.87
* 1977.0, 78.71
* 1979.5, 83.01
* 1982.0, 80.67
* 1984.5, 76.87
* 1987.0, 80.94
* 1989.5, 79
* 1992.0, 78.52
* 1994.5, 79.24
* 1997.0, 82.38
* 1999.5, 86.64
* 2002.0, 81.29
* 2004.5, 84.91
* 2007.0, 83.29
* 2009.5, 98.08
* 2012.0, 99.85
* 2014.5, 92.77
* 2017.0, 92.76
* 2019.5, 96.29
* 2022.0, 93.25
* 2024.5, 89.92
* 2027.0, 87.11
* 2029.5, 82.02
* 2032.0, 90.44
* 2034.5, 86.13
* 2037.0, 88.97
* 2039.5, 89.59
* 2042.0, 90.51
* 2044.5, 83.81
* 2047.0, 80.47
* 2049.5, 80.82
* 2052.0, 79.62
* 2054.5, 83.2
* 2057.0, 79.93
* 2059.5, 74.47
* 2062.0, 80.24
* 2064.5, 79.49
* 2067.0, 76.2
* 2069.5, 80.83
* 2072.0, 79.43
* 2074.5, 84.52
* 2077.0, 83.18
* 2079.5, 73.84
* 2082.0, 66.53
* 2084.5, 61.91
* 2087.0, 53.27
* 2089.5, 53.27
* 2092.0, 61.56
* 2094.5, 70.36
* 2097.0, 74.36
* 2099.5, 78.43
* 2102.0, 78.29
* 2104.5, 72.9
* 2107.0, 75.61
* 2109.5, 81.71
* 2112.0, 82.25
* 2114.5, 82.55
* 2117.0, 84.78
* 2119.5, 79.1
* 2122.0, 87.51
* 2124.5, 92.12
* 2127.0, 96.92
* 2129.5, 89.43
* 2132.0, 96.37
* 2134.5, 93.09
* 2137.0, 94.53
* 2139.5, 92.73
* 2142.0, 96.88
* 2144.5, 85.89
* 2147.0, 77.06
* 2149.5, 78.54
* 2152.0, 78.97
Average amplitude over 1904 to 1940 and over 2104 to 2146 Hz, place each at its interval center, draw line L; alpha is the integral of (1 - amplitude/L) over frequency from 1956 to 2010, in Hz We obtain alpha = 2.4 Hz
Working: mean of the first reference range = 83.8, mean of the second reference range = 87.5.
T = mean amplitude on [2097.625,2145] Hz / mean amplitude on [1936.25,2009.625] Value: 1.07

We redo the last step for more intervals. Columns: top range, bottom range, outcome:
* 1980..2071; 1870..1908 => 1.08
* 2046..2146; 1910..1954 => 0.98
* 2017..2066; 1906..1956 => 1.04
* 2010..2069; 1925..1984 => 1.08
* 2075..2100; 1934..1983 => 0.85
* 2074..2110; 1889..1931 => 0.87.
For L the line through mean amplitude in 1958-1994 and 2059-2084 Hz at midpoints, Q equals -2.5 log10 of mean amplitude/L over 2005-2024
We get -0.18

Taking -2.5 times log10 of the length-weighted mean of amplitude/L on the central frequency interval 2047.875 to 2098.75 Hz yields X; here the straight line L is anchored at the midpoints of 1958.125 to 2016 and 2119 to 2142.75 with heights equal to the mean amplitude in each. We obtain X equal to 0.19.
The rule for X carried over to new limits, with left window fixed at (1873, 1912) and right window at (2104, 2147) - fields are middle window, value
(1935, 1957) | 0.02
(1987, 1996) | 0.04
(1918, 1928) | -0.07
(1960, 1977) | 0.02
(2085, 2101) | 0.30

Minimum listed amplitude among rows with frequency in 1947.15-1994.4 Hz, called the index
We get 72.25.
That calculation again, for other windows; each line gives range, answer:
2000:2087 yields 53.27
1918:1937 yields 77.92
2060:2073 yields 76.2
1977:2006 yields 76.87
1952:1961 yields 76.98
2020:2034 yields 82.02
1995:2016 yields 81.29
